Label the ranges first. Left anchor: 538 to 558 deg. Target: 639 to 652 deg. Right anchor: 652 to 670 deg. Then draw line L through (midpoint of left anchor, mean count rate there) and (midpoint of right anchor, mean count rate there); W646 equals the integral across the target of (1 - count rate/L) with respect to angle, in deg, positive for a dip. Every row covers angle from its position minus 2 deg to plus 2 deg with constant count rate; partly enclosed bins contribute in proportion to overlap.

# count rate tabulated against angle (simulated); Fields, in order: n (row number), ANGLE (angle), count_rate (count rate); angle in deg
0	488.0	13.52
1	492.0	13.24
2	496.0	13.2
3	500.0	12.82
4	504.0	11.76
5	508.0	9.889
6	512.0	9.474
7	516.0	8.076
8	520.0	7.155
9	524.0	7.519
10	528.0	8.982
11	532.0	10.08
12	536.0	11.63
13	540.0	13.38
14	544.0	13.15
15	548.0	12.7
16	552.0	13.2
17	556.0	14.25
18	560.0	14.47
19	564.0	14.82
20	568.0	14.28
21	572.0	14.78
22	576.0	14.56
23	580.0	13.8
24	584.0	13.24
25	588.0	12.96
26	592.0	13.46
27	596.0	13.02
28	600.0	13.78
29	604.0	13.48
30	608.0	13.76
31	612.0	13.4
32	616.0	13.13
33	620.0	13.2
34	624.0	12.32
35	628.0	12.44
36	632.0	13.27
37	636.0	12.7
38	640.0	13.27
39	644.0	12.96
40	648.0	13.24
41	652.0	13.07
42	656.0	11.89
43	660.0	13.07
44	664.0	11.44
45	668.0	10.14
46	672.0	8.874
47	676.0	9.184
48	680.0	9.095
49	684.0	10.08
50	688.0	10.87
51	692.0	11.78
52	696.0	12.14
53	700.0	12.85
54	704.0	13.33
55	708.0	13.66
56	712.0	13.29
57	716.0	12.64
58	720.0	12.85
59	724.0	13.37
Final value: -1.2 deg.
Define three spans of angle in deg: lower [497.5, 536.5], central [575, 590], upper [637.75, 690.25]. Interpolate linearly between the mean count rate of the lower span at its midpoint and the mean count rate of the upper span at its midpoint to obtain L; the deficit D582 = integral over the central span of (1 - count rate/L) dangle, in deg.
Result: -4.5 deg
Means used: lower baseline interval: 9.71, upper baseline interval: 11.3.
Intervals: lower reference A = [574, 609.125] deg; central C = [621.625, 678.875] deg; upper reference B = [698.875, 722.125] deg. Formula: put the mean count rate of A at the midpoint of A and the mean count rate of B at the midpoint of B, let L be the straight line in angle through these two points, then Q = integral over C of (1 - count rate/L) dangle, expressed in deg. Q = 6.0 deg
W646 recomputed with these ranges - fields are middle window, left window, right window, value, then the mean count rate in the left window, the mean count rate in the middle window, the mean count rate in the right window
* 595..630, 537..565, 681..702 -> -1.5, 13.6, 13.2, 11.4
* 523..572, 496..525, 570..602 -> -3.2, 9.85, 12.6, 13.7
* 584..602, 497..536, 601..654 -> -1.9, 9.73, 13.3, 13.1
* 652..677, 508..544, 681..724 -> 1.6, 9.76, 11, 12.3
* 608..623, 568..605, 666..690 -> -1.0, 13.7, 13.3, 9.71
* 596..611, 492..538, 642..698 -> -3.8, 10.2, 13.6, 11.3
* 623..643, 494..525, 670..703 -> -4.4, 10.1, 12.8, 10.7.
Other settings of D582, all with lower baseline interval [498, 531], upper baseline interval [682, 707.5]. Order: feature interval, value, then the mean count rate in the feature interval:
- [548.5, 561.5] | -4.9 deg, 13.8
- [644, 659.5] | -2.0 deg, 12.8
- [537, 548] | -3.5 deg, 13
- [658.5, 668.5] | -0.1 deg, 11.7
